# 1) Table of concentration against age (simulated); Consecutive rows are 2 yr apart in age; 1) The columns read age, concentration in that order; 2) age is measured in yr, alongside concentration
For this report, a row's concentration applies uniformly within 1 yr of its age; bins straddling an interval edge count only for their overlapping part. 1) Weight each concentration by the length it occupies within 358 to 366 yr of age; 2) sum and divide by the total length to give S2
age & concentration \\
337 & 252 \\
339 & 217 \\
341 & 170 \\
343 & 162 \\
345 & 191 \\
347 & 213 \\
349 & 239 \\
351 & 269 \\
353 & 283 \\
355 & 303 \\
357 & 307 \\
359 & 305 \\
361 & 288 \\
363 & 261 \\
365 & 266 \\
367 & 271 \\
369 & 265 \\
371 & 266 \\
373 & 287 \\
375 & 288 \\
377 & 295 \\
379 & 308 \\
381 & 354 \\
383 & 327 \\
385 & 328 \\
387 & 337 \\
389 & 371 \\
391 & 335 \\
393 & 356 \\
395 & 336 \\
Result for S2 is 280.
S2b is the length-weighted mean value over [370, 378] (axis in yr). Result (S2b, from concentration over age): 284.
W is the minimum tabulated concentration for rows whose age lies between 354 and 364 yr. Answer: 261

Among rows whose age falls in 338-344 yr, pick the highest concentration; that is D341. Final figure 217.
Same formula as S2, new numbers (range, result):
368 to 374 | 273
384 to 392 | 343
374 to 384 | 314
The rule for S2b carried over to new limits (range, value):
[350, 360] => 293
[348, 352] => 254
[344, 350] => 214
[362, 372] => 266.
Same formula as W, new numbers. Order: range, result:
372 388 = 287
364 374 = 265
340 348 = 162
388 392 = 335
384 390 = 328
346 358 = 213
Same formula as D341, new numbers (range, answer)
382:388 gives 337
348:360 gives 307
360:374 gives 288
